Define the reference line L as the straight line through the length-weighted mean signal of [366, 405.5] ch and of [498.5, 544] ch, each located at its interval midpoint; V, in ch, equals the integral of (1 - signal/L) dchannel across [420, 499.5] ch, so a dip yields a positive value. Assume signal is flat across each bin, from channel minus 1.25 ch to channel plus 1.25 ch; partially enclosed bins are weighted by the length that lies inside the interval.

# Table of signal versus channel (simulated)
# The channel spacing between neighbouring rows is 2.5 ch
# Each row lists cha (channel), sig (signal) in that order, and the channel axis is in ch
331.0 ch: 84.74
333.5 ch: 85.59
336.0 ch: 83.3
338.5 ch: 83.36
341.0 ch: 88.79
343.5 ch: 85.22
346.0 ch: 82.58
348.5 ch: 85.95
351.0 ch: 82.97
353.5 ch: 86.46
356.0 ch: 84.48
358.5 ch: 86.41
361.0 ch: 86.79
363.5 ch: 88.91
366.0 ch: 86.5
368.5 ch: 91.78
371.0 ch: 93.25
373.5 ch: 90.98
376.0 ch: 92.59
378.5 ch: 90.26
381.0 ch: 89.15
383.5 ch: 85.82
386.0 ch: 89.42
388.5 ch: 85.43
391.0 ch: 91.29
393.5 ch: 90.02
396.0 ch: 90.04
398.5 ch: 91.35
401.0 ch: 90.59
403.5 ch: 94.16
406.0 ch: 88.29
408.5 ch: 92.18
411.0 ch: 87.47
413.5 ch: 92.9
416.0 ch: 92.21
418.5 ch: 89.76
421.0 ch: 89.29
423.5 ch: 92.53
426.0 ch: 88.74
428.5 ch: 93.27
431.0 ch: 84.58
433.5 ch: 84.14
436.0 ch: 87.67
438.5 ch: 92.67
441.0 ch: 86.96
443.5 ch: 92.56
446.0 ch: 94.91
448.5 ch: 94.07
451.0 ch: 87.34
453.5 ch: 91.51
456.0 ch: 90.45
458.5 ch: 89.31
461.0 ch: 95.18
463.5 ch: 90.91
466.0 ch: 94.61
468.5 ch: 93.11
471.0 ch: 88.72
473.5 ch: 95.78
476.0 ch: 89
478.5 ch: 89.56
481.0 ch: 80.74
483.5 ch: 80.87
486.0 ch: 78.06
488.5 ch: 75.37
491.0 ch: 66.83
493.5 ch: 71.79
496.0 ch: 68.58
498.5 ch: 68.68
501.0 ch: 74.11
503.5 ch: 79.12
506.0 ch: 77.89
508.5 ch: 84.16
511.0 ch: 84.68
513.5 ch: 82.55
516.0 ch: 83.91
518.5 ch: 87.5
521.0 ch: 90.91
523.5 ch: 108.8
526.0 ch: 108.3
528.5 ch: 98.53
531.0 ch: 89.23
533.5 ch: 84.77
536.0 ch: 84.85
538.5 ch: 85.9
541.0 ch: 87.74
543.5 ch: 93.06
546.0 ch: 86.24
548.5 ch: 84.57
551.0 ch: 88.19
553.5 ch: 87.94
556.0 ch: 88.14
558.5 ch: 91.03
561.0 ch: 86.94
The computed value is 2.0 ch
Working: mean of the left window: 90.2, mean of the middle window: 86.5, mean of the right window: 87.5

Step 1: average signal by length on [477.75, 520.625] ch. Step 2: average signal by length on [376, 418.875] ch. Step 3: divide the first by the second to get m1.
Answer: 0.9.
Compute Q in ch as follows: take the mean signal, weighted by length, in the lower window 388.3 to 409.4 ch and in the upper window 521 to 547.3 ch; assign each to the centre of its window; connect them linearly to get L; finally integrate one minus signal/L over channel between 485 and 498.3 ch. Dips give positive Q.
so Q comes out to 2.9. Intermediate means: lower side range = 90.6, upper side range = 92.6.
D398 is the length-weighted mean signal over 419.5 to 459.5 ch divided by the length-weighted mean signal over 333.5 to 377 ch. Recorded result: 1.03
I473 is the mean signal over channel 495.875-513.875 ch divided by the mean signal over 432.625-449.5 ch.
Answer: 0.86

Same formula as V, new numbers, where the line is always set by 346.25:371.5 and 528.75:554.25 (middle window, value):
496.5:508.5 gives 1.65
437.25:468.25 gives -1.57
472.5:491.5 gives 1.09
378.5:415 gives -1.16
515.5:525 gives -0.68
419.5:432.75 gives -0.34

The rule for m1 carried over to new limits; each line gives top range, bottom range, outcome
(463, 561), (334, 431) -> 0.97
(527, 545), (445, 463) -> 0.97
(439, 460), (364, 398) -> 1.01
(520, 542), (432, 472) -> 1.03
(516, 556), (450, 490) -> 1.03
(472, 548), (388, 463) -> 0.94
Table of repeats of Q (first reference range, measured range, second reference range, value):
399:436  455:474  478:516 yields -2.2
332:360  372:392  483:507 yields -1.7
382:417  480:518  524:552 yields 5.5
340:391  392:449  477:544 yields -2.7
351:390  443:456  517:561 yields -0.3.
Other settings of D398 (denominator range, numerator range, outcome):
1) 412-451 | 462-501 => 0.91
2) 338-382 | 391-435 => 1.03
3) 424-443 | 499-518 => 0.91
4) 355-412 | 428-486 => 1.00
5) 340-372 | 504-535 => 1.03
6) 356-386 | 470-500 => 0.89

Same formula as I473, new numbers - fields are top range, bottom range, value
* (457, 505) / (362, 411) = 0.92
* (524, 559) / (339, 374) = 1.04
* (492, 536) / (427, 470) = 0.93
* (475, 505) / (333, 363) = 0.90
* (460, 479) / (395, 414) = 1.02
